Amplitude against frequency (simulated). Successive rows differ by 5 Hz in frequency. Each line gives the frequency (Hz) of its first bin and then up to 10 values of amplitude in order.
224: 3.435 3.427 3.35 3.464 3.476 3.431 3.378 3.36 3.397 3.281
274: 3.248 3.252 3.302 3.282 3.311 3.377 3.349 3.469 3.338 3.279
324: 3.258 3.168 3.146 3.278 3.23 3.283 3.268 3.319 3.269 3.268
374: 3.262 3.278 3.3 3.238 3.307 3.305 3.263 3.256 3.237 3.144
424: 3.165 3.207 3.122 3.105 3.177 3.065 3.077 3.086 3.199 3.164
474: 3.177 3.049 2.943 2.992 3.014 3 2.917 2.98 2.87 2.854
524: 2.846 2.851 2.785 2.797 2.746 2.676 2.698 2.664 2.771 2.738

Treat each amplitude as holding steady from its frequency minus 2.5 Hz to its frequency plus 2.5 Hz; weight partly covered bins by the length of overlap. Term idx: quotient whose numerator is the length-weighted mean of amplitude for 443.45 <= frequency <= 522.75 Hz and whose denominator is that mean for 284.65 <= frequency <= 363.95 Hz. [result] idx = 0.9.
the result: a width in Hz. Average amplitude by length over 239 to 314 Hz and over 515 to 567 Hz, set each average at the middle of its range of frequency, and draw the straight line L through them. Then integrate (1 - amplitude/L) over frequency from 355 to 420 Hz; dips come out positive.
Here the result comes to -3.3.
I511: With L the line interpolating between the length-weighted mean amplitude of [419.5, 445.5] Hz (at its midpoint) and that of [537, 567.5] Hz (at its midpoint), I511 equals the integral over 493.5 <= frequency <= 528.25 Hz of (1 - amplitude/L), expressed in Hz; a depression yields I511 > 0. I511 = -0.53 Hz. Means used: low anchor 3.15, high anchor 2.72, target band 2.92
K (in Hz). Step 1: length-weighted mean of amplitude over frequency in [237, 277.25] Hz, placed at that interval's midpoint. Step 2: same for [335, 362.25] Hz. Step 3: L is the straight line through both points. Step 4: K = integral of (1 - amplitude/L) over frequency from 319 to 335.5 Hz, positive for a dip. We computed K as 0.4 Hz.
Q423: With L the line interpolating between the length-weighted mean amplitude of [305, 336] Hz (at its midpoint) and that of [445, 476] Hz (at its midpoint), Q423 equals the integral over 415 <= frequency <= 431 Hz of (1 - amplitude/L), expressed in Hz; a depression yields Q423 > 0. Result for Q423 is 0.0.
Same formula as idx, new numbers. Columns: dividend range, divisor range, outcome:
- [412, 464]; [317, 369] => 0.97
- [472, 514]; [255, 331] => 0.90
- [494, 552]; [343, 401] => 0.87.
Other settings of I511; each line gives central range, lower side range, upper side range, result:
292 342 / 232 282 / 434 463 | -0.2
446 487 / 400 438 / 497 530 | -0.6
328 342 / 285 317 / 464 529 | 0.4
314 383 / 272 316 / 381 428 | 0.6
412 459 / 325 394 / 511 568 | -1.3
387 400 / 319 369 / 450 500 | -0.4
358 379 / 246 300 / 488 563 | -0.9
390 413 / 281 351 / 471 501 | -0.8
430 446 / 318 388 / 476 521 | -0.3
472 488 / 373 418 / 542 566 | -0.4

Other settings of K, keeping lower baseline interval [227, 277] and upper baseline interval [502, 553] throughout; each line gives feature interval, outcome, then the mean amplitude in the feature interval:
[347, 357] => -0.3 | 3.28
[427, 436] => -0.4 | 3.16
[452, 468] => -0.9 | 3.13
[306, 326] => -0.5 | 3.34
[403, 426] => -1.2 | 3.21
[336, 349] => -0.2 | 3.26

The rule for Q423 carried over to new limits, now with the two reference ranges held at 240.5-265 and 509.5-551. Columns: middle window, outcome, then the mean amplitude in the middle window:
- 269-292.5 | 0.5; 3.27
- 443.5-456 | -0.5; 3.1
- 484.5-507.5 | -0.7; 2.98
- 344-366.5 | -0.6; 3.28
